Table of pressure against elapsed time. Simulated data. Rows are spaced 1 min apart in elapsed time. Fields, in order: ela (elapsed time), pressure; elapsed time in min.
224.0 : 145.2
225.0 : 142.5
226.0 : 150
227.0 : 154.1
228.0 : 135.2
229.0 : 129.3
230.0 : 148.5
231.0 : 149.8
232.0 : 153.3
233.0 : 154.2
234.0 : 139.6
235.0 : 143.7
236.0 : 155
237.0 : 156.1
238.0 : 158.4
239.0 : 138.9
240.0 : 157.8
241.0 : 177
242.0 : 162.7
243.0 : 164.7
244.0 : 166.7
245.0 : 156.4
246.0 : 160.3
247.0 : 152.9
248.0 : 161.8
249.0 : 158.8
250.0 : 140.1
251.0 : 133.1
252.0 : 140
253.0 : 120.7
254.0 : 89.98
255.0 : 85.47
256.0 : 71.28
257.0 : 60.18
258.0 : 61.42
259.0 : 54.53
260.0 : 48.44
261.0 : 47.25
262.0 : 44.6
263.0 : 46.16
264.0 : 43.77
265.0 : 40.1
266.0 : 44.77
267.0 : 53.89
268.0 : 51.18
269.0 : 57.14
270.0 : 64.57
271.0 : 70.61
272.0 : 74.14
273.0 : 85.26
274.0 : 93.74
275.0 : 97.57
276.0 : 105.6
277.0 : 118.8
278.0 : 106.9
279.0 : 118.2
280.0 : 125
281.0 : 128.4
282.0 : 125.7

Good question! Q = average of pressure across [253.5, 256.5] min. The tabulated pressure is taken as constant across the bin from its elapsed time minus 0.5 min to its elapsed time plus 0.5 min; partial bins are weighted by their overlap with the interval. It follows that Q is 82.2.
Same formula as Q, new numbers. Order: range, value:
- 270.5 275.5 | 84.3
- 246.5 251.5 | 149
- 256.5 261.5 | 54.4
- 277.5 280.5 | 117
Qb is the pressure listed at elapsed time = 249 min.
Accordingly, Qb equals 158.8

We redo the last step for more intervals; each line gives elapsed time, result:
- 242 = 162.7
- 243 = 164.7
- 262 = 44.6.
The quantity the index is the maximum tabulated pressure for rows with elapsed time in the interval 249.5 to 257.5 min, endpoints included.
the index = 140.1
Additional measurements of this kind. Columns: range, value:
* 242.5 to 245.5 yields 166.7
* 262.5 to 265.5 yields 46.16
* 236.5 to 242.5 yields 177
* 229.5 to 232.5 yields 153.3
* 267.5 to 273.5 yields 85.26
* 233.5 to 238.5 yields 158.4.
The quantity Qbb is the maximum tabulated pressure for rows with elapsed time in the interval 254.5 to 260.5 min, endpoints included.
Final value 85.47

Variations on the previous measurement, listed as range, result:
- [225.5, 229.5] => 154.1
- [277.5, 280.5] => 125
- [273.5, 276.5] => 105.6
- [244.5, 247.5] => 160.3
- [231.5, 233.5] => 154.2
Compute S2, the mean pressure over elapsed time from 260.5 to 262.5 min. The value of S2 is 45.9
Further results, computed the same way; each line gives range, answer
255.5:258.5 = 64.3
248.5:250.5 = 149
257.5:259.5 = 58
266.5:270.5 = 56.7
